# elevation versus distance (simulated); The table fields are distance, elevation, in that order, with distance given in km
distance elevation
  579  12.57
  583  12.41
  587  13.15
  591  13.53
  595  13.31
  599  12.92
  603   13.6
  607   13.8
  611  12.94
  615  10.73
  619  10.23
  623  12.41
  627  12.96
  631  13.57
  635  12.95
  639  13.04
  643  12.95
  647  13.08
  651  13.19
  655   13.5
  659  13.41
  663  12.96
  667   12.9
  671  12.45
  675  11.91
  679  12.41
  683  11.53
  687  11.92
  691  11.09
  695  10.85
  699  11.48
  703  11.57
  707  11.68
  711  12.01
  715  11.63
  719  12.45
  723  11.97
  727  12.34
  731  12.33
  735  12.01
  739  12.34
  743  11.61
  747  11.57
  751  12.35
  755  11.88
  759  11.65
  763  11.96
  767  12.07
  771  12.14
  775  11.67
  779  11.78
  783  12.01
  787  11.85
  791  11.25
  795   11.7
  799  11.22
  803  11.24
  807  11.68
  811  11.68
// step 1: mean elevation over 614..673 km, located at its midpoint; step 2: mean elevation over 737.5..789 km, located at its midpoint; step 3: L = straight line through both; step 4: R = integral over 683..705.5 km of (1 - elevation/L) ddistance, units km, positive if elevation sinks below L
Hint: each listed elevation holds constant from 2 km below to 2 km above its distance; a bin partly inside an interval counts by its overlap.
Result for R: 1.8 km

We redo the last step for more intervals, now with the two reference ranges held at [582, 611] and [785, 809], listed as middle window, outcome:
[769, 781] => -0.18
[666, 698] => 1.71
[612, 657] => 1.06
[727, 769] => -0.26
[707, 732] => 0.19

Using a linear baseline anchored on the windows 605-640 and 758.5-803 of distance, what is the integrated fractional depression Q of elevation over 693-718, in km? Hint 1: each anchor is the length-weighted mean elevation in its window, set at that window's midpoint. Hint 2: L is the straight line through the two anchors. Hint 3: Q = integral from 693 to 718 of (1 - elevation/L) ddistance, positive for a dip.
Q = 1.1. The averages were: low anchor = 12.5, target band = 11.6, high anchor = 11.7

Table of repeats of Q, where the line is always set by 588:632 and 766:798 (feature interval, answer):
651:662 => -0.8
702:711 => 0.4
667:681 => 0.0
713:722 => 0.1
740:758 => 0.1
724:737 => -0.2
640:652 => -0.5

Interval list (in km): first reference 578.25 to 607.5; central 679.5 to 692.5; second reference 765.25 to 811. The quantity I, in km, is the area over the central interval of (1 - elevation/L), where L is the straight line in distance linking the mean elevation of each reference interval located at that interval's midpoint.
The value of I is 0.9 km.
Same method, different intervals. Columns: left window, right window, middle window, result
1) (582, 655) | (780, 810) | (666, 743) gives 1.9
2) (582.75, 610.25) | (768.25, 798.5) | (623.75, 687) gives -0.1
